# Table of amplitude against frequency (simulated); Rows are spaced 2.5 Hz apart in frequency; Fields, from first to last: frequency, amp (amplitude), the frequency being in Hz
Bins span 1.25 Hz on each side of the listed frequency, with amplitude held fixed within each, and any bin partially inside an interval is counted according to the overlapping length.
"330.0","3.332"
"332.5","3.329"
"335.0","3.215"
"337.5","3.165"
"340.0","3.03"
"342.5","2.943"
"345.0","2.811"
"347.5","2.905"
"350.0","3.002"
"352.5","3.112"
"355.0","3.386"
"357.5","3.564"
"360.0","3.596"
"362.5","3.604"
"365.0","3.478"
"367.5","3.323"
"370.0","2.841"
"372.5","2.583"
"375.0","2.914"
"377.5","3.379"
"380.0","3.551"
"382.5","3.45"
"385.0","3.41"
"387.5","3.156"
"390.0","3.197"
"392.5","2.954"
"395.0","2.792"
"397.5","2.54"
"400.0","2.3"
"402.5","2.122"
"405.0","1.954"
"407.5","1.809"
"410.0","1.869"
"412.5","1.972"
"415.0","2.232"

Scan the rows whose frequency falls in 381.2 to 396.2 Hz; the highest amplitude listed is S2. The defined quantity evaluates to 3.45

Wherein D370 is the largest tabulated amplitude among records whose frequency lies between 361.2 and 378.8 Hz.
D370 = 3.604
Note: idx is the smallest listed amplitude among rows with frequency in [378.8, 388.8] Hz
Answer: 3.156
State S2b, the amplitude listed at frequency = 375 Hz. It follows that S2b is 2.914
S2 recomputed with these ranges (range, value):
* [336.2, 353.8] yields 3.165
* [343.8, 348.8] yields 2.905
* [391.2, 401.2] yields 2.954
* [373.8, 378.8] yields 3.379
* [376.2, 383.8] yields 3.551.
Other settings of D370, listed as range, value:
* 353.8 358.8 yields 3.564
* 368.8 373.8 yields 2.841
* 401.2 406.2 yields 2.122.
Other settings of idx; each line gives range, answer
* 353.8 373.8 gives 2.583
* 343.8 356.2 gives 2.811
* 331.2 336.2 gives 3.215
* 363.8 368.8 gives 3.323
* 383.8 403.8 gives 2.122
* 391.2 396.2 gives 2.792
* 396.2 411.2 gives 1.809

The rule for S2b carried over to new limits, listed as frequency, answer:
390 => 3.197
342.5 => 2.943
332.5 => 3.329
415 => 2.232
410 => 1.869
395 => 2.792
